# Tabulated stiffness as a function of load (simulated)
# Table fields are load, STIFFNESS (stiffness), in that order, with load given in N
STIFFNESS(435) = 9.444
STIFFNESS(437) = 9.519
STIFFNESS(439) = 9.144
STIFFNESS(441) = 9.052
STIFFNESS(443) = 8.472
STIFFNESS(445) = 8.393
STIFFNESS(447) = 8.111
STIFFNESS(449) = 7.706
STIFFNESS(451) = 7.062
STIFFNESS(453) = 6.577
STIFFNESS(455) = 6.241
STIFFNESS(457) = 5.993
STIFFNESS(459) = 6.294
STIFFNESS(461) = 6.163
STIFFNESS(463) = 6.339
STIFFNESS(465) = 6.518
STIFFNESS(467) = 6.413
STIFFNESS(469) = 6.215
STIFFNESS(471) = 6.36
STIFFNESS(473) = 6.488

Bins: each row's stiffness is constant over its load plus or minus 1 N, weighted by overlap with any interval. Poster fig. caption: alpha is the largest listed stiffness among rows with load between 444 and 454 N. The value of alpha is 8.393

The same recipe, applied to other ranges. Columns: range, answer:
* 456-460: 6.294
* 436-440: 9.519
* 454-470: 6.518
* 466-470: 6.413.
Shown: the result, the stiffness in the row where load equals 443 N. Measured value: 8.472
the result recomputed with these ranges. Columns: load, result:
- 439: 9.144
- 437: 9.519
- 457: 5.993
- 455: 6.241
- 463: 6.339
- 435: 9.444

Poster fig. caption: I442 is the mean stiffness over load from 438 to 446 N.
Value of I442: 8.77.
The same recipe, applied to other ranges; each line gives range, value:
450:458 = 6.47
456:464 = 6.2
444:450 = 8.07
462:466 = 6.43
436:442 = 9.24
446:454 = 7.36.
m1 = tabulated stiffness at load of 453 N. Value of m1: 6.577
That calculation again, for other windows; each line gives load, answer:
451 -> 7.062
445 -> 8.393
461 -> 6.163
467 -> 6.413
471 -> 6.36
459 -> 6.294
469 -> 6.215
